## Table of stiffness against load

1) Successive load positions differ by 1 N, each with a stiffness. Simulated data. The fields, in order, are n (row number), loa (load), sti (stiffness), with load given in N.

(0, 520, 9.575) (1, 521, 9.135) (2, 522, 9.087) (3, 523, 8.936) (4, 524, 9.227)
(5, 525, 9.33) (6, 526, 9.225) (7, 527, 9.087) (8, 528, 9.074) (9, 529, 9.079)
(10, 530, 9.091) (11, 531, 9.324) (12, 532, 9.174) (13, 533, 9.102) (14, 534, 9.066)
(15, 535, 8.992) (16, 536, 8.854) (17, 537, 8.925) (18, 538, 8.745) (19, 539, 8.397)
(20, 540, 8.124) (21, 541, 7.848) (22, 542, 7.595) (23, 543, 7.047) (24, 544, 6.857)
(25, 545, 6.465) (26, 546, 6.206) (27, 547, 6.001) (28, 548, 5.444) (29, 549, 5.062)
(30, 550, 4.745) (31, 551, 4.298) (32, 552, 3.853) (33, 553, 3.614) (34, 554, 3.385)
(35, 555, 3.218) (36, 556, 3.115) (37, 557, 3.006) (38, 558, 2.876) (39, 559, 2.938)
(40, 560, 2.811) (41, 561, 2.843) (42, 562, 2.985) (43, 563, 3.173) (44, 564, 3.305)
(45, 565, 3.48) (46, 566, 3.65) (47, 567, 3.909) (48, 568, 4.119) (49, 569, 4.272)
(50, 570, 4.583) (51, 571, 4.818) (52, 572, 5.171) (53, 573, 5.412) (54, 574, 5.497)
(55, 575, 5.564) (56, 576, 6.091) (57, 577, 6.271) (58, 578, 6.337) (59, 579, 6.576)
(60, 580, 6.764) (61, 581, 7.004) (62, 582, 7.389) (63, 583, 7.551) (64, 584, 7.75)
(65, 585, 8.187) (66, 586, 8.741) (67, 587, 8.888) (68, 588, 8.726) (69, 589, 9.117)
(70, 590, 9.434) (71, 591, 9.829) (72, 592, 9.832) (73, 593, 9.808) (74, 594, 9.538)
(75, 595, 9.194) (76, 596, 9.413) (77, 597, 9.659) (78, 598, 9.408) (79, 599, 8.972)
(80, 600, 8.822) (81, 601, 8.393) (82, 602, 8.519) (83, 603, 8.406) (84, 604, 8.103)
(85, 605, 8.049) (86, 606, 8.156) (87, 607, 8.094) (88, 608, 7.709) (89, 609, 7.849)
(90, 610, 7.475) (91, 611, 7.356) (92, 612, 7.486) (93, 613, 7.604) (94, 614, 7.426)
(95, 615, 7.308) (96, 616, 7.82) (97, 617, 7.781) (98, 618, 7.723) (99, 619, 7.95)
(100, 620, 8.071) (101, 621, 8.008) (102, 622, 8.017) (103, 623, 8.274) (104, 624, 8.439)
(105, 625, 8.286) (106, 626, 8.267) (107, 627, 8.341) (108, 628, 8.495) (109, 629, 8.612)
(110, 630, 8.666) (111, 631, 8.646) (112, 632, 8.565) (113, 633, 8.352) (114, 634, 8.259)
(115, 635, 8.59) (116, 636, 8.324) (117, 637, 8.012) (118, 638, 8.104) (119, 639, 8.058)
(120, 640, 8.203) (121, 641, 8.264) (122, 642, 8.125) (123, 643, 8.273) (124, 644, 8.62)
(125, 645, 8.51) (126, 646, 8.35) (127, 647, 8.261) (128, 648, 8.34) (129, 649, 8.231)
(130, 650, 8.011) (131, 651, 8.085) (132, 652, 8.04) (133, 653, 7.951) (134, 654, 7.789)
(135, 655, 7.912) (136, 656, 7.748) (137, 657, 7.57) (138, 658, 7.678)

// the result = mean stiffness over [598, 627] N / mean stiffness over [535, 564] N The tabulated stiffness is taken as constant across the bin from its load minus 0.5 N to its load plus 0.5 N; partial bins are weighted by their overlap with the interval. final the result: 1.5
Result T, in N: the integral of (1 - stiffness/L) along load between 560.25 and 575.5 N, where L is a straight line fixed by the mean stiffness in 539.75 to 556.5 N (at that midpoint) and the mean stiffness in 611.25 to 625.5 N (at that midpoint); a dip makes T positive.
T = 4.9 N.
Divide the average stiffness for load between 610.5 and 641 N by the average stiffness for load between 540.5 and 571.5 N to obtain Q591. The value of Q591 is 1.83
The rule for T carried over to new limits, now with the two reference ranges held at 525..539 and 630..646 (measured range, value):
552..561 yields 5.8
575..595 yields 1.4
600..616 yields 1.2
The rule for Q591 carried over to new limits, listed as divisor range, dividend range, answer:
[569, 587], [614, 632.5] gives 1.26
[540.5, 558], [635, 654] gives 1.61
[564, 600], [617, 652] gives 1.16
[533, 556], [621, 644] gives 1.29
